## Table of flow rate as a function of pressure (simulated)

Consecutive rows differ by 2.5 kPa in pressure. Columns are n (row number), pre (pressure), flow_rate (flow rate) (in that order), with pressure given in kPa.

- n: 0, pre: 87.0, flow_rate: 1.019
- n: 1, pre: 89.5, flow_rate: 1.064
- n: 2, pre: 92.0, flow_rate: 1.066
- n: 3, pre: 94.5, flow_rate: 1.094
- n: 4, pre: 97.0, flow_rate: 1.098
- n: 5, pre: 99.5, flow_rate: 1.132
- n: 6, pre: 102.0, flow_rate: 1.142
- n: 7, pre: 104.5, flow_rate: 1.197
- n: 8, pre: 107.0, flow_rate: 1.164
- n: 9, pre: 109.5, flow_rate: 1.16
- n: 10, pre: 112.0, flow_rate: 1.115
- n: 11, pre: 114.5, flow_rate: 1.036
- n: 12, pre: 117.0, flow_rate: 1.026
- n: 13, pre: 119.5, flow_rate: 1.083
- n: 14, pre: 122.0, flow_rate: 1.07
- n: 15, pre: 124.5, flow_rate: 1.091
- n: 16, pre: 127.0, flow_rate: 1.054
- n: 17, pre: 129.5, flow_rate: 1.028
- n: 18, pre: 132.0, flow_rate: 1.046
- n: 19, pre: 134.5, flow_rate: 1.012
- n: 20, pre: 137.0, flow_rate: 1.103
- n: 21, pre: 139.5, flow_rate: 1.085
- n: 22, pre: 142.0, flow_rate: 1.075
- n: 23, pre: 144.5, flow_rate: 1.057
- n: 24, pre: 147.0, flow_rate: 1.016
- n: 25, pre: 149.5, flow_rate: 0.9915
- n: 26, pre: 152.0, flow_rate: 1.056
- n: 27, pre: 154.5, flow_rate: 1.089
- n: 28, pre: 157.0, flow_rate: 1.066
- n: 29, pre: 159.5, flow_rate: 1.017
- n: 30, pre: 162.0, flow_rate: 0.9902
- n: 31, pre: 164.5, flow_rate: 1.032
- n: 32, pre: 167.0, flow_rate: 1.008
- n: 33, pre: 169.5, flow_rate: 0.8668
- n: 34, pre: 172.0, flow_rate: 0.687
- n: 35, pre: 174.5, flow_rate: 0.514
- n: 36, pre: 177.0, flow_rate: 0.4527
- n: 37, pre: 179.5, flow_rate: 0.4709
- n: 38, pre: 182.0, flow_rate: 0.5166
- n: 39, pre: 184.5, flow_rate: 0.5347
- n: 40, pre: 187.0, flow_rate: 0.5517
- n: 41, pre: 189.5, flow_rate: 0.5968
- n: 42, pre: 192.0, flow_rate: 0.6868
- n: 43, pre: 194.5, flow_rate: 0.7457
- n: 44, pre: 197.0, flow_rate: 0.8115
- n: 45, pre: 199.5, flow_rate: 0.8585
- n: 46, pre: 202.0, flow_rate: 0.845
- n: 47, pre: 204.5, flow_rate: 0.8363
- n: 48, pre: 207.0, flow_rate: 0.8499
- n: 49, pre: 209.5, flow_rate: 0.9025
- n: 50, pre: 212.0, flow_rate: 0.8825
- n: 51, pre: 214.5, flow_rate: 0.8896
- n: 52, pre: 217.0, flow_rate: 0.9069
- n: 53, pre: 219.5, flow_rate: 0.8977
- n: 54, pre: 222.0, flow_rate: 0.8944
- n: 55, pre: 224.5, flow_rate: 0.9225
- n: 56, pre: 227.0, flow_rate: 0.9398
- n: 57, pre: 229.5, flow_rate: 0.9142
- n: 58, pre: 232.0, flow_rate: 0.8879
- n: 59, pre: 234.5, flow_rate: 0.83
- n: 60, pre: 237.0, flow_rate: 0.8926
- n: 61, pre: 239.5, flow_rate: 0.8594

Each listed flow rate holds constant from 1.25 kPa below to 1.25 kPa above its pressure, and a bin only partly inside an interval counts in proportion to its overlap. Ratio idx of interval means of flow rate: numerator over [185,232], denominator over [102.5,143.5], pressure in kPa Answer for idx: 0.76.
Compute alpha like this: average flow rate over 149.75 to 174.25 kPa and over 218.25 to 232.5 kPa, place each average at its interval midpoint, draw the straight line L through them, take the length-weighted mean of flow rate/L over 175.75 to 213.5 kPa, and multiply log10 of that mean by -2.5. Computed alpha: 0.31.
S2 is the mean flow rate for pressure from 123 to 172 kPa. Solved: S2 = 1.03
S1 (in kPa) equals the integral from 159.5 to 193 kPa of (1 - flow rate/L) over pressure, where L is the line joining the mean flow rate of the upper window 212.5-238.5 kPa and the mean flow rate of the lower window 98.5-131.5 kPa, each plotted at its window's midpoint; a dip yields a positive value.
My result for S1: 9.9 kPa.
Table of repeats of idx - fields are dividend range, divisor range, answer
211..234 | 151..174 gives 0.94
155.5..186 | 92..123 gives 0.69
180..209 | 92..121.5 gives 0.64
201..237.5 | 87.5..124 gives 0.80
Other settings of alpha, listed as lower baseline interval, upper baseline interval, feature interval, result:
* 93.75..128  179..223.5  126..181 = 0.01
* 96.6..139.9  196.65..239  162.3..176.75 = 0.22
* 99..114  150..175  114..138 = 0.02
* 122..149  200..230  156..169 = -0.01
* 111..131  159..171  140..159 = -0.05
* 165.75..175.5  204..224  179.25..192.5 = 0.41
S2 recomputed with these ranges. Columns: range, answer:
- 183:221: 0.785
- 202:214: 0.867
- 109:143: 1.07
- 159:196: 0.706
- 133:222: 0.855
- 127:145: 1.06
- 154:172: 0.984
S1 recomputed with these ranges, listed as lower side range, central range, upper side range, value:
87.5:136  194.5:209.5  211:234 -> 1.6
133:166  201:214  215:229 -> 1.0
